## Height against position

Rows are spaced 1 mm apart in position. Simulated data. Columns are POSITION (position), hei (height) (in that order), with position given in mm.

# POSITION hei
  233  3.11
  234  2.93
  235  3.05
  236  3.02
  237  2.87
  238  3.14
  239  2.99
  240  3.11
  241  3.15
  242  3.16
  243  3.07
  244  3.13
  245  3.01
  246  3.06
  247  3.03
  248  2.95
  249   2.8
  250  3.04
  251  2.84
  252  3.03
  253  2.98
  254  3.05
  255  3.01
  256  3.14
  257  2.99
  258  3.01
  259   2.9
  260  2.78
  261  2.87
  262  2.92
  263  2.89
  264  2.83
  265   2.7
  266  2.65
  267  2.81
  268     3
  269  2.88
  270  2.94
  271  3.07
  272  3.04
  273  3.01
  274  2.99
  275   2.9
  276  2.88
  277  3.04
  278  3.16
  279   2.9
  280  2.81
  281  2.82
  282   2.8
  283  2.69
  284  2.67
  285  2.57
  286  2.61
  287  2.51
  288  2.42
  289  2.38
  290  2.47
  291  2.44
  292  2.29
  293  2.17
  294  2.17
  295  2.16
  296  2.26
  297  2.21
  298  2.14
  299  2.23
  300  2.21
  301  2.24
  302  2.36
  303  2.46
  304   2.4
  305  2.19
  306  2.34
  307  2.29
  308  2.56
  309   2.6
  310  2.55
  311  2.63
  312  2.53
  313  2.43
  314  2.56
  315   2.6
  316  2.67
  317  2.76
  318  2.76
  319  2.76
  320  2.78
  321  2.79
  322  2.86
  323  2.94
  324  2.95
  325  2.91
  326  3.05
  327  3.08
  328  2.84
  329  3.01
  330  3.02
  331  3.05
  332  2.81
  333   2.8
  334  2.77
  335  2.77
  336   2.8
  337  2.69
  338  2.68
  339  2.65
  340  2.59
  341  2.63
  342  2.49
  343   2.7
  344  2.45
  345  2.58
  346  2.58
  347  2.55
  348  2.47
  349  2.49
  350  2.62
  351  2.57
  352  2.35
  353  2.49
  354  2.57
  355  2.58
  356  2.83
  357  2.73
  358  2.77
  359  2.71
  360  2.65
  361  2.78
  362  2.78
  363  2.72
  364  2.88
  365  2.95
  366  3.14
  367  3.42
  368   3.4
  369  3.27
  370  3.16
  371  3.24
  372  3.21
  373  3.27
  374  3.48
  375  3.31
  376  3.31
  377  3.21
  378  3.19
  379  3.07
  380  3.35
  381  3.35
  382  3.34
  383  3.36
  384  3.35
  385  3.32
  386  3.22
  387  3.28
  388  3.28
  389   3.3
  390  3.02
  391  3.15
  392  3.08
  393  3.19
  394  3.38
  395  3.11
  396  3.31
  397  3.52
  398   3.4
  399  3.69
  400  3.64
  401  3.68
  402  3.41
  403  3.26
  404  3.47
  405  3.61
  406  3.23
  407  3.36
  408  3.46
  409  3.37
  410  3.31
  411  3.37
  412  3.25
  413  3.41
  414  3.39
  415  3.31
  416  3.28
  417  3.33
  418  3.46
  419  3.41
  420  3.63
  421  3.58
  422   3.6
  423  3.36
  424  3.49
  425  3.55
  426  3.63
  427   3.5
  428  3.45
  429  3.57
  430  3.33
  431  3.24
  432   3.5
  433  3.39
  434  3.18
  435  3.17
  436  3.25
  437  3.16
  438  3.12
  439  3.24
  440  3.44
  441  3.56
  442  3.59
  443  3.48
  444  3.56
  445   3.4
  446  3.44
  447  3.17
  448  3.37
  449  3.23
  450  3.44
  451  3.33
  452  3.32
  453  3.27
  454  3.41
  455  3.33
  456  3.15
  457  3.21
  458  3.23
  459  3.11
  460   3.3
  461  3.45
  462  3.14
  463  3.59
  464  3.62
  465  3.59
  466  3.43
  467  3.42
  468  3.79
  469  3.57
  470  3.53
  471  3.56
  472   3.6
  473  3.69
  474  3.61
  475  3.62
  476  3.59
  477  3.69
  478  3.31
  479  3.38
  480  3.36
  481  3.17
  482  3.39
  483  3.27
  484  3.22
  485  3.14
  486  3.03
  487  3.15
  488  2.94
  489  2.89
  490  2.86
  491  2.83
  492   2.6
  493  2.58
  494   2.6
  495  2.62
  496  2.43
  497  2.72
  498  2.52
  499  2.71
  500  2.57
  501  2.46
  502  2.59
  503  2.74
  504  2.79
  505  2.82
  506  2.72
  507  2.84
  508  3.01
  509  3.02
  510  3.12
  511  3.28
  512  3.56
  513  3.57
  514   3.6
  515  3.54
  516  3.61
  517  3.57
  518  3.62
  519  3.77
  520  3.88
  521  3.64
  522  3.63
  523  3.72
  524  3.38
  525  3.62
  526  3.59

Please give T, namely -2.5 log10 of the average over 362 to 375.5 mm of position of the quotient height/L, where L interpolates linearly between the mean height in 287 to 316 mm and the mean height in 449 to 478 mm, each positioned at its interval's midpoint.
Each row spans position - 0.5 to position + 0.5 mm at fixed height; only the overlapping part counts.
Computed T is -0.13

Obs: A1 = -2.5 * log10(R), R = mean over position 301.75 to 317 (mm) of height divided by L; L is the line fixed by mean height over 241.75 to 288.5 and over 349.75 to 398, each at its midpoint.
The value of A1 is 0.19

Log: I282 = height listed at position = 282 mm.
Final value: 2.8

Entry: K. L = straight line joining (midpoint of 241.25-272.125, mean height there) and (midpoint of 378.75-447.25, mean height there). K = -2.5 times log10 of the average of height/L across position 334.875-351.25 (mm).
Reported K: 0.22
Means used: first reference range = 2.95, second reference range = 3.37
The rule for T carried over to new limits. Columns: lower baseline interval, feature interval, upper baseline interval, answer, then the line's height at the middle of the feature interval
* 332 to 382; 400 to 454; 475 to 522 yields -0.14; 2.98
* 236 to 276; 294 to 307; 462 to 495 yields 0.32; 3.03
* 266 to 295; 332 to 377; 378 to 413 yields 0.11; 3.12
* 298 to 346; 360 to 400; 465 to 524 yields -0.14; 2.84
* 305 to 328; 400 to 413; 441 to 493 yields -0.11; 3.08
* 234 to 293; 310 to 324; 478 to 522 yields 0.09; 2.92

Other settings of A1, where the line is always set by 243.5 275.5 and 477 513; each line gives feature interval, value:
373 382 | -0.120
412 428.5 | -0.174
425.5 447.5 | -0.151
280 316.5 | 0.204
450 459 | -0.118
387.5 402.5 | -0.139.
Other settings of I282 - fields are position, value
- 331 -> 3.05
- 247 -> 3.03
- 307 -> 2.29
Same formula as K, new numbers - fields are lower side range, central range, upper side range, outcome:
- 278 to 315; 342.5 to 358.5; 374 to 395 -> 0.143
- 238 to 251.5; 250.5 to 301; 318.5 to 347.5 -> 0.086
